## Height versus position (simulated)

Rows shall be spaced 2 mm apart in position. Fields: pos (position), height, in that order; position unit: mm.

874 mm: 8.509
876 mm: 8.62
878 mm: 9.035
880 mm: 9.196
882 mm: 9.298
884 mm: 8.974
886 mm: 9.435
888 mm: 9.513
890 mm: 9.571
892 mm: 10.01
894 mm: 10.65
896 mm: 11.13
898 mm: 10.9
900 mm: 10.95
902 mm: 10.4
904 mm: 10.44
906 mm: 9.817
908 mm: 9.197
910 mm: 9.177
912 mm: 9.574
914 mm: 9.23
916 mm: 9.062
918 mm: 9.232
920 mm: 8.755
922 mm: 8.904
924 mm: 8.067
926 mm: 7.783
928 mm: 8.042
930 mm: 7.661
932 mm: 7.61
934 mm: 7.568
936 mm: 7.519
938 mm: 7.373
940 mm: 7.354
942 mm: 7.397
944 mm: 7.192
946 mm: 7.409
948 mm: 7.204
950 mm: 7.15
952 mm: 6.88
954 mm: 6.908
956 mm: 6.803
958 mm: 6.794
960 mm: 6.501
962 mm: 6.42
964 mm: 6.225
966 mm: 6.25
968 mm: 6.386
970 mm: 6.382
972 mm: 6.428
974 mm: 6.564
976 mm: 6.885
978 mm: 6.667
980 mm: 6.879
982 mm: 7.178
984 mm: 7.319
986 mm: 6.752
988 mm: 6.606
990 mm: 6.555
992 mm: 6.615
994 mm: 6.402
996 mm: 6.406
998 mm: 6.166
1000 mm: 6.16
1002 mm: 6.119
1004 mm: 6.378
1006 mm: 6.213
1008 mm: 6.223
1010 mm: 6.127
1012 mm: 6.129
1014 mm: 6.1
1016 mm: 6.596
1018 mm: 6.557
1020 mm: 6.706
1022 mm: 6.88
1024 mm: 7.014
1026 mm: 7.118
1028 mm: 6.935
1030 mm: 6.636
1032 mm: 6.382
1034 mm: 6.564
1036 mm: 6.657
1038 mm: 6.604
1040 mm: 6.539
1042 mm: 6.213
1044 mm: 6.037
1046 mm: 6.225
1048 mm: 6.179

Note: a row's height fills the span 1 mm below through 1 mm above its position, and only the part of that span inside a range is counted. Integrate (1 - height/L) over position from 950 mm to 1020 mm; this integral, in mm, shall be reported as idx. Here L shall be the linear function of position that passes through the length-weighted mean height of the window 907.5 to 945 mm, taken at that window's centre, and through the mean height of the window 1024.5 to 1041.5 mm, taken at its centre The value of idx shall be 8.0 mm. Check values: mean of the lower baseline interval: 8.23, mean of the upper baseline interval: 6.68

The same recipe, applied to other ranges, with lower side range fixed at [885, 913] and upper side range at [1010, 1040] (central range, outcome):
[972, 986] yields 1.8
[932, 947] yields 2.6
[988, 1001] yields 1.8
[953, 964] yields 2.3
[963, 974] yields 2.4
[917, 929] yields 1.2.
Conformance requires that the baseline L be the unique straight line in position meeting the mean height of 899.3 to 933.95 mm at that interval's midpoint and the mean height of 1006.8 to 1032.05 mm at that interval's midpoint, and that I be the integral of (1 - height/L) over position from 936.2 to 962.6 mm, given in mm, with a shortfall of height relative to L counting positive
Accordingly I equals 3.8 mm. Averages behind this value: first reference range 9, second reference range 6.57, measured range 7.05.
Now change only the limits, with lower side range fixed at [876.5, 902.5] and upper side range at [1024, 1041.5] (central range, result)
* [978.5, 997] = 2.3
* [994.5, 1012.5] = 2.7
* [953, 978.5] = 5.1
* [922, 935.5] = 1.7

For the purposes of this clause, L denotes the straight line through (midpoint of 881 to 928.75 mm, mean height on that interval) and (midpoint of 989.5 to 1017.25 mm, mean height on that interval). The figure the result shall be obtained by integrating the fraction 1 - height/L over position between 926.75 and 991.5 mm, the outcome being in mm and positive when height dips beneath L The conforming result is 6.3 mm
